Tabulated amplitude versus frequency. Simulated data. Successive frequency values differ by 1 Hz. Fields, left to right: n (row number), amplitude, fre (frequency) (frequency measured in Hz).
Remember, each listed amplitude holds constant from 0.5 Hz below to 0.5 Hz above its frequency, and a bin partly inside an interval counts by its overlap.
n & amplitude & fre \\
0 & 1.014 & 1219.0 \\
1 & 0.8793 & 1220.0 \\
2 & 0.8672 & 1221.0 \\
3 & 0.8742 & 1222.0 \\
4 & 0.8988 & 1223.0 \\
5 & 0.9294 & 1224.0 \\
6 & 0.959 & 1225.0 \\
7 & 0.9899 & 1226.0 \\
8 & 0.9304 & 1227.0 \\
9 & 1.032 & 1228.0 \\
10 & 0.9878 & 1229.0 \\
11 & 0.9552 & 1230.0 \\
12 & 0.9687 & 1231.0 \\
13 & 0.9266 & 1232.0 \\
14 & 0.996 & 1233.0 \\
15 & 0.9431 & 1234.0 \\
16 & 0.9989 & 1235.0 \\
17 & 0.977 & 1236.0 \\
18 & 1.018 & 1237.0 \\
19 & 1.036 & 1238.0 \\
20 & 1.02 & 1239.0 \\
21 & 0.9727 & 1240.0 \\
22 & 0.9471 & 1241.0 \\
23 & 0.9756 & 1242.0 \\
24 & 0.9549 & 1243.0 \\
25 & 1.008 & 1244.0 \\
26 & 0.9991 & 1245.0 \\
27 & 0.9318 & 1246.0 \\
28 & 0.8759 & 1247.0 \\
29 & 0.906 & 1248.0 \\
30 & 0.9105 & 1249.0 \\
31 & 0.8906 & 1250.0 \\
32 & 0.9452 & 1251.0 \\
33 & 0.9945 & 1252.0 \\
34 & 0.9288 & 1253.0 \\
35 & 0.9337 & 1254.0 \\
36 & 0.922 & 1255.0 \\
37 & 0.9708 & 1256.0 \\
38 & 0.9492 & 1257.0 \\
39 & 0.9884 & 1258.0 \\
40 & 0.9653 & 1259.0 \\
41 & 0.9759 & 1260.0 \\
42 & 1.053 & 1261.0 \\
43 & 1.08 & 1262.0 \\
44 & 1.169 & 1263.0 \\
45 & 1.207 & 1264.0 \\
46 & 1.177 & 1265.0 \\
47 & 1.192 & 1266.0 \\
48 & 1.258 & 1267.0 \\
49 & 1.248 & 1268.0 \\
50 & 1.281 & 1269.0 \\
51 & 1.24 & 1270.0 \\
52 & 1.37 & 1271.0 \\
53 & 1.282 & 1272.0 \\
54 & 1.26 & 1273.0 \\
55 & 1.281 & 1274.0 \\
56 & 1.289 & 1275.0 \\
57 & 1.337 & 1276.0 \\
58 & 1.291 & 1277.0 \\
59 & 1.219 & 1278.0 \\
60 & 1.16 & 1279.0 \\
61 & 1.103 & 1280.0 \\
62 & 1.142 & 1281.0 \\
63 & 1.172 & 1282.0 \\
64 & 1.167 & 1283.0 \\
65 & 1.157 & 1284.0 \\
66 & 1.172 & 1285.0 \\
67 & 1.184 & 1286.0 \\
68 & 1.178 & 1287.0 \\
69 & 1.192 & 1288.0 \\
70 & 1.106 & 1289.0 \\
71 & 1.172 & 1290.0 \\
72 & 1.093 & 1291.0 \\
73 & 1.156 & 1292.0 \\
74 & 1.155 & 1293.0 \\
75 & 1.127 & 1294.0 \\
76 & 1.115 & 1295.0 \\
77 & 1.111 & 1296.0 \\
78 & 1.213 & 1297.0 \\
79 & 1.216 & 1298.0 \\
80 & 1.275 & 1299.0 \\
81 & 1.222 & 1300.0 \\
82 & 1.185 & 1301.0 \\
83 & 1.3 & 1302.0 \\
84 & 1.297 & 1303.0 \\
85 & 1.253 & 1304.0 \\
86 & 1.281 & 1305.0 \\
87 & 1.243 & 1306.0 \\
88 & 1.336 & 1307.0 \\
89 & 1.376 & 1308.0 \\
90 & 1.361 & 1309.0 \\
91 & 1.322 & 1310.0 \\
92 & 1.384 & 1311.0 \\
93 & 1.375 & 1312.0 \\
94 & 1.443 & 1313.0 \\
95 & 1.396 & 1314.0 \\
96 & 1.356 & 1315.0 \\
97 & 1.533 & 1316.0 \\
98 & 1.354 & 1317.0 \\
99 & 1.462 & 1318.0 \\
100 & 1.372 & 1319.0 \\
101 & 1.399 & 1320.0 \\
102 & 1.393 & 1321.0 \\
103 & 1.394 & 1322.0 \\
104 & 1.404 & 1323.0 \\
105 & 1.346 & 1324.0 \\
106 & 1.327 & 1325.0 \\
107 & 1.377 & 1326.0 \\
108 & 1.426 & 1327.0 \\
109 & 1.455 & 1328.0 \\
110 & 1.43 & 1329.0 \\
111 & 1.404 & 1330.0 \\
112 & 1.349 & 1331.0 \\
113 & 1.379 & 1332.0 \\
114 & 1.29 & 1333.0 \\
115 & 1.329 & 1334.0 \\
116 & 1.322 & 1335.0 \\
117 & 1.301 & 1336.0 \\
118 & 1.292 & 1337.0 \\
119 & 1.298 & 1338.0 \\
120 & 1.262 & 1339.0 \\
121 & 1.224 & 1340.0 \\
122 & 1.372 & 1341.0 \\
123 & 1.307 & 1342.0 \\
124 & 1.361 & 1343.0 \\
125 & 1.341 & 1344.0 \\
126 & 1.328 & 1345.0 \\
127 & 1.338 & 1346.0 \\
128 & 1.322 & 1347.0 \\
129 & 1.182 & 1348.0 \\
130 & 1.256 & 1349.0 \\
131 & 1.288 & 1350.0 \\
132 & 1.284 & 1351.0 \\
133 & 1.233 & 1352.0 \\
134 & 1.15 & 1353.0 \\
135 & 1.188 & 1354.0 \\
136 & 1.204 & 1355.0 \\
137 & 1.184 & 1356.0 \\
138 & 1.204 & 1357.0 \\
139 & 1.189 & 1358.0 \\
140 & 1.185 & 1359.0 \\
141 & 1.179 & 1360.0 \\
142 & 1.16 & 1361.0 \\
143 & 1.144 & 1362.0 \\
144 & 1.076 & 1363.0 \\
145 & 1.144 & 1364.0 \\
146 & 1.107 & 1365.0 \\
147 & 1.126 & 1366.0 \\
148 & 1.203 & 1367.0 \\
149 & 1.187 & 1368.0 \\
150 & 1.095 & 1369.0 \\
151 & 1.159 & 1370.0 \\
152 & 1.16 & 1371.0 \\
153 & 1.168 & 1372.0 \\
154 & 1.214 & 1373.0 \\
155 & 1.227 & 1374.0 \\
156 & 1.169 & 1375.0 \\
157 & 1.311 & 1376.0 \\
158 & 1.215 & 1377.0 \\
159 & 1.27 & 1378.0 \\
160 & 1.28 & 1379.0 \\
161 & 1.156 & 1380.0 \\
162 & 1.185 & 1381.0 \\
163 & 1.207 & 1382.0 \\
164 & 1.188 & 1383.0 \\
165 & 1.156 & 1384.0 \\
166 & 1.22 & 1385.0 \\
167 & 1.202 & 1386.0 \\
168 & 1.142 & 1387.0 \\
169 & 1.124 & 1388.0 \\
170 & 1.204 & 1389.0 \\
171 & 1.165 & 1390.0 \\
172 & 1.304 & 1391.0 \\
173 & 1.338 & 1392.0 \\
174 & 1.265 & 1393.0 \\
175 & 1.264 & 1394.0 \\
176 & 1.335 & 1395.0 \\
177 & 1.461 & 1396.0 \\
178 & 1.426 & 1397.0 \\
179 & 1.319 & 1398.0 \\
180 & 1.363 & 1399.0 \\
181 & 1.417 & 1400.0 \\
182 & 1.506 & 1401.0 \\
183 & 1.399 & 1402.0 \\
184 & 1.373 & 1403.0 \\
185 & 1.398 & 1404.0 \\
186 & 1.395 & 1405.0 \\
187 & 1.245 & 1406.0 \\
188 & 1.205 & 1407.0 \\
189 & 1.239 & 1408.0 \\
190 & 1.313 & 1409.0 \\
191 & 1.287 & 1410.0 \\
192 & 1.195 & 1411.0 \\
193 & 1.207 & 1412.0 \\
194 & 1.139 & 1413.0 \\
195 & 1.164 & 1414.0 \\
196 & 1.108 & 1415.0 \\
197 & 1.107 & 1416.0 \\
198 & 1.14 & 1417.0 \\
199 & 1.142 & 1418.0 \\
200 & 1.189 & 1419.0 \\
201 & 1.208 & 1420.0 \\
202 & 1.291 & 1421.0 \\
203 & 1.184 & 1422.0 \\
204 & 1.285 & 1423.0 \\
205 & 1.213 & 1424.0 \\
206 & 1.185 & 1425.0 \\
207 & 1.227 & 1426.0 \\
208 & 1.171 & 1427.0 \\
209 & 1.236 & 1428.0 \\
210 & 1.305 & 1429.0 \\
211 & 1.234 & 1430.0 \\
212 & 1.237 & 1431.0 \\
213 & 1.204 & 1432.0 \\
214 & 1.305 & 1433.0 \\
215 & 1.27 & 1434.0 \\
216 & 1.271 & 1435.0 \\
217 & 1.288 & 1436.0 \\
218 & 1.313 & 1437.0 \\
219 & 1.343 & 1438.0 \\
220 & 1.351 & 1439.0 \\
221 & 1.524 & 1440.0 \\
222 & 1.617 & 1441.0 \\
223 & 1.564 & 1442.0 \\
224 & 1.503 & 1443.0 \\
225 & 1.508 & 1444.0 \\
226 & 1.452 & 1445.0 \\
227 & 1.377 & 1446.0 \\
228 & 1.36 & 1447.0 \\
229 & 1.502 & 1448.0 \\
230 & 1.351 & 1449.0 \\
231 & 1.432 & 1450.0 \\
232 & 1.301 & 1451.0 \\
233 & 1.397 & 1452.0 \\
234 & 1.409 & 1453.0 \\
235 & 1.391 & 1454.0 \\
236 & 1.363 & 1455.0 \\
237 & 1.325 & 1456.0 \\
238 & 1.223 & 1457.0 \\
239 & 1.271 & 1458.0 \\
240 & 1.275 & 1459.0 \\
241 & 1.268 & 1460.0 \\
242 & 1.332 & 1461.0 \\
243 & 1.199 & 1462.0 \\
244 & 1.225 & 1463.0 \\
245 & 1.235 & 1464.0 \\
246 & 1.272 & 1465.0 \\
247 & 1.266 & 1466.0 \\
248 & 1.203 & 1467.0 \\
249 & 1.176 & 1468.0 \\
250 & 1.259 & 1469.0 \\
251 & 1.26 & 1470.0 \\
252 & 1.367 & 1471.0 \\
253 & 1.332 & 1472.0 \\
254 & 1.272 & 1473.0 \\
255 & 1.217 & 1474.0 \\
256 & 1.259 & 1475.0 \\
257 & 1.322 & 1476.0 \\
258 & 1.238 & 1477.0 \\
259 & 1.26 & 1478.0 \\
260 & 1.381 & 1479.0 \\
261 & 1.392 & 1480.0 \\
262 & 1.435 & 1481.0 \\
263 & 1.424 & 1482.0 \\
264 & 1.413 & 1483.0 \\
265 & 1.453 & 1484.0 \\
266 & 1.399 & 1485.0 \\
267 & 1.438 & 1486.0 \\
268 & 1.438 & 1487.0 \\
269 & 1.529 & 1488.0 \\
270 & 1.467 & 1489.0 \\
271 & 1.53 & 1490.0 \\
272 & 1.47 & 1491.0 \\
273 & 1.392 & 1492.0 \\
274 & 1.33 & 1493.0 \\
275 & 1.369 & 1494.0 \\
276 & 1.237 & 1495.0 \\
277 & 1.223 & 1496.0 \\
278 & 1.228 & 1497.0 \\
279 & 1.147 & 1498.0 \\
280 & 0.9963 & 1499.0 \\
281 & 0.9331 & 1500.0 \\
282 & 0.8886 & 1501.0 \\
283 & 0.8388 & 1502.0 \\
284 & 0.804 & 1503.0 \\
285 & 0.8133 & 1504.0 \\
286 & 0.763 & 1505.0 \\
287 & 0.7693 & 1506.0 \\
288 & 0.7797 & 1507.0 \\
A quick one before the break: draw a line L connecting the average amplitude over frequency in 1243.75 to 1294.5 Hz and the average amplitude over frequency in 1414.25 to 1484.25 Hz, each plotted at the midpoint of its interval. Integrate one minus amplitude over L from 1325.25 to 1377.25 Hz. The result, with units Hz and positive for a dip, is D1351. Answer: -2.3 Hz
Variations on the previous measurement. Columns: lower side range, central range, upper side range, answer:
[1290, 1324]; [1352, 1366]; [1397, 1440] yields 1.31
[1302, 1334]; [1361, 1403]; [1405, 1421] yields 0.67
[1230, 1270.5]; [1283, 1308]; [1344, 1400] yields -2.42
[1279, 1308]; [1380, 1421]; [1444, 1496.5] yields 0.89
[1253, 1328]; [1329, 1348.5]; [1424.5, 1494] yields -0.86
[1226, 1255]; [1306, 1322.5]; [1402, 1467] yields -4.50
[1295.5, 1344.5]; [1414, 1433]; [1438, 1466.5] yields 2.17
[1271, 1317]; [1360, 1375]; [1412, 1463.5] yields 1.38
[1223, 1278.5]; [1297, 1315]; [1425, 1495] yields -2.88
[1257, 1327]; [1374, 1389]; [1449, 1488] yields 0.95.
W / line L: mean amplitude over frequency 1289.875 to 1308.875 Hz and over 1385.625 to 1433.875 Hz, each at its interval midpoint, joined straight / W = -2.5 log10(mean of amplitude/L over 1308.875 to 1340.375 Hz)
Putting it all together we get -0.12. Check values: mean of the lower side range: 1.22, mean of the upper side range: 1.26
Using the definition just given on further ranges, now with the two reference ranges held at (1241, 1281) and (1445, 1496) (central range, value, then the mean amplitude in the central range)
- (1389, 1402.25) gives -0.08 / 1.34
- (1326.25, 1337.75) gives -0.16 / 1.36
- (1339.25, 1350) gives -0.10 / 1.3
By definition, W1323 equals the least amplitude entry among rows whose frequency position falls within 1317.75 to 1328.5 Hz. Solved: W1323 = 1.327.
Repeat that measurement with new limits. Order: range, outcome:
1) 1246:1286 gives 0.8759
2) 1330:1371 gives 1.076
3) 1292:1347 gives 1.111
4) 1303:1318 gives 1.243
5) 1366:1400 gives 1.095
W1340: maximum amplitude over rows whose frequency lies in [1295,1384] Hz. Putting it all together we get 1.533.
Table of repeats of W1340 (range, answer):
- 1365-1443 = 1.617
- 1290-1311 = 1.384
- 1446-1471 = 1.502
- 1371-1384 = 1.311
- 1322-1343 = 1.455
